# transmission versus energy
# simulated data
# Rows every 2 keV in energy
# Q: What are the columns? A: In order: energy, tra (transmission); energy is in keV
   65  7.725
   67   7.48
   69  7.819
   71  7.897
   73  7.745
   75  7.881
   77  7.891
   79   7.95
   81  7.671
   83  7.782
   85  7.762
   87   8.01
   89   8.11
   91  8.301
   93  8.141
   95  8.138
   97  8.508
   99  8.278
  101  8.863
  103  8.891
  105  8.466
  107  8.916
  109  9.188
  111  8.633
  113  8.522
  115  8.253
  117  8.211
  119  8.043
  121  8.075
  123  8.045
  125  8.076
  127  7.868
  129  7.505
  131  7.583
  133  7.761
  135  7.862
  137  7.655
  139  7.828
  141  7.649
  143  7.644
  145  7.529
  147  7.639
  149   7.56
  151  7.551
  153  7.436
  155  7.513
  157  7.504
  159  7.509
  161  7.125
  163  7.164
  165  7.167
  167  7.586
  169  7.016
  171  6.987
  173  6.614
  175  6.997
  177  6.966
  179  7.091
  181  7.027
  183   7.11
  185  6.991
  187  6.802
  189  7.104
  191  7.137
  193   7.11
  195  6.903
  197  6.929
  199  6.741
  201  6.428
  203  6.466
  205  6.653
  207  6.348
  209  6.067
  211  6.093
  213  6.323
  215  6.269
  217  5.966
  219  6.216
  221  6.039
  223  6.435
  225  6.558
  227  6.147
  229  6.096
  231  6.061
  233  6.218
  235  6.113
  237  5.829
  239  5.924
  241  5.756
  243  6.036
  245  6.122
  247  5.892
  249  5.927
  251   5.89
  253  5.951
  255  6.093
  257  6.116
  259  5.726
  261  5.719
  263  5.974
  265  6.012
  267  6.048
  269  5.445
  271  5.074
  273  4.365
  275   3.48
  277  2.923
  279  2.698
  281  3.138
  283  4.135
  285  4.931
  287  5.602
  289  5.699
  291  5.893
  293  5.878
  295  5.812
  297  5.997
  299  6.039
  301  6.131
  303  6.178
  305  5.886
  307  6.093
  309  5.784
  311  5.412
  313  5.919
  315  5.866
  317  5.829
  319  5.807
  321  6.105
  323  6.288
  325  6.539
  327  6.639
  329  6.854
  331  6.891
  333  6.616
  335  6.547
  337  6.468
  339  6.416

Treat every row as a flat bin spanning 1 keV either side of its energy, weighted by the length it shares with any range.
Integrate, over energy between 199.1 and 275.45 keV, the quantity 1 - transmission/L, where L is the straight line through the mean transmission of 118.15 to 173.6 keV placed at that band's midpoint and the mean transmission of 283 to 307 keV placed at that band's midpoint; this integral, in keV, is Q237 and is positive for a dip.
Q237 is 5.8 keV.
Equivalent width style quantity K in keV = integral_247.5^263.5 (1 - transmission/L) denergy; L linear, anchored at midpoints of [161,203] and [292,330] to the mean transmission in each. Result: 1.32 keV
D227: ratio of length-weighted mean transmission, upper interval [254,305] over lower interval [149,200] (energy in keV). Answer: 0.74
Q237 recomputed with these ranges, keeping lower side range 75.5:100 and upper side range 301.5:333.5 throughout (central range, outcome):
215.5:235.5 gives 2.1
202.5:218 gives 1.7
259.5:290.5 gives 8.2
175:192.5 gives 0.5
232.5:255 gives 2.6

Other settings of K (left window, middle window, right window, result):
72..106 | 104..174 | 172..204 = -2.2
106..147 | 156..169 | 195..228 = 0.0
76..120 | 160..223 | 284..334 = 4.7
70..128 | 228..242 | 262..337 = 0.9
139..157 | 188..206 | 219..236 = -0.3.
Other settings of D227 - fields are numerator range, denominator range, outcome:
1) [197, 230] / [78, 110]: 0.76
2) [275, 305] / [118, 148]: 0.65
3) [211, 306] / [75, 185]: 0.72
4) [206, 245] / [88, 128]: 0.73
